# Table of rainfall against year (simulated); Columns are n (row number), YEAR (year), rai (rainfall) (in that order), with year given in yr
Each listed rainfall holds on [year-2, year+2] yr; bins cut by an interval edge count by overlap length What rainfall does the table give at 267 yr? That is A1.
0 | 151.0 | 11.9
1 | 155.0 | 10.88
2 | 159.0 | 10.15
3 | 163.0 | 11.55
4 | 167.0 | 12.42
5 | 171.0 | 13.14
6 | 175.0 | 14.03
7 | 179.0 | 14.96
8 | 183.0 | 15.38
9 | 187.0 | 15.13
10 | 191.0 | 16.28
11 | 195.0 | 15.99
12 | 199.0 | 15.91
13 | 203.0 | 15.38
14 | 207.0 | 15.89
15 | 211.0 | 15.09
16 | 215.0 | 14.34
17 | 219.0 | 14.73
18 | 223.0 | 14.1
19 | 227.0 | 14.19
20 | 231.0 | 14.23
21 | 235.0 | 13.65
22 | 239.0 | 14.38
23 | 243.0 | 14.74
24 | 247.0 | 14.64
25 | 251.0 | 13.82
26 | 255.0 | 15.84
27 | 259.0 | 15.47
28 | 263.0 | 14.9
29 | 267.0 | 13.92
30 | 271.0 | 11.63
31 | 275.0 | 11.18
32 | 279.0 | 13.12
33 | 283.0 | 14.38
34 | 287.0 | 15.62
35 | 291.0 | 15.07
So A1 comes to 13.92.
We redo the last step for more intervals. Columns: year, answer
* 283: 14.38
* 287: 15.62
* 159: 10.15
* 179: 14.96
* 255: 15.84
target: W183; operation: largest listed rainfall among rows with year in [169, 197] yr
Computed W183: 16.28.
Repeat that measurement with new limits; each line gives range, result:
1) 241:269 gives 15.84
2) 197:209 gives 15.91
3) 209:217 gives 15.09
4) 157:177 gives 14.03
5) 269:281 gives 13.12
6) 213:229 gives 14.73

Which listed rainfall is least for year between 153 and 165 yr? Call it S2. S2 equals 10.15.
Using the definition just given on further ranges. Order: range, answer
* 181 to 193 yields 15.13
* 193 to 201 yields 15.91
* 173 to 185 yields 14.03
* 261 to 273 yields 11.63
